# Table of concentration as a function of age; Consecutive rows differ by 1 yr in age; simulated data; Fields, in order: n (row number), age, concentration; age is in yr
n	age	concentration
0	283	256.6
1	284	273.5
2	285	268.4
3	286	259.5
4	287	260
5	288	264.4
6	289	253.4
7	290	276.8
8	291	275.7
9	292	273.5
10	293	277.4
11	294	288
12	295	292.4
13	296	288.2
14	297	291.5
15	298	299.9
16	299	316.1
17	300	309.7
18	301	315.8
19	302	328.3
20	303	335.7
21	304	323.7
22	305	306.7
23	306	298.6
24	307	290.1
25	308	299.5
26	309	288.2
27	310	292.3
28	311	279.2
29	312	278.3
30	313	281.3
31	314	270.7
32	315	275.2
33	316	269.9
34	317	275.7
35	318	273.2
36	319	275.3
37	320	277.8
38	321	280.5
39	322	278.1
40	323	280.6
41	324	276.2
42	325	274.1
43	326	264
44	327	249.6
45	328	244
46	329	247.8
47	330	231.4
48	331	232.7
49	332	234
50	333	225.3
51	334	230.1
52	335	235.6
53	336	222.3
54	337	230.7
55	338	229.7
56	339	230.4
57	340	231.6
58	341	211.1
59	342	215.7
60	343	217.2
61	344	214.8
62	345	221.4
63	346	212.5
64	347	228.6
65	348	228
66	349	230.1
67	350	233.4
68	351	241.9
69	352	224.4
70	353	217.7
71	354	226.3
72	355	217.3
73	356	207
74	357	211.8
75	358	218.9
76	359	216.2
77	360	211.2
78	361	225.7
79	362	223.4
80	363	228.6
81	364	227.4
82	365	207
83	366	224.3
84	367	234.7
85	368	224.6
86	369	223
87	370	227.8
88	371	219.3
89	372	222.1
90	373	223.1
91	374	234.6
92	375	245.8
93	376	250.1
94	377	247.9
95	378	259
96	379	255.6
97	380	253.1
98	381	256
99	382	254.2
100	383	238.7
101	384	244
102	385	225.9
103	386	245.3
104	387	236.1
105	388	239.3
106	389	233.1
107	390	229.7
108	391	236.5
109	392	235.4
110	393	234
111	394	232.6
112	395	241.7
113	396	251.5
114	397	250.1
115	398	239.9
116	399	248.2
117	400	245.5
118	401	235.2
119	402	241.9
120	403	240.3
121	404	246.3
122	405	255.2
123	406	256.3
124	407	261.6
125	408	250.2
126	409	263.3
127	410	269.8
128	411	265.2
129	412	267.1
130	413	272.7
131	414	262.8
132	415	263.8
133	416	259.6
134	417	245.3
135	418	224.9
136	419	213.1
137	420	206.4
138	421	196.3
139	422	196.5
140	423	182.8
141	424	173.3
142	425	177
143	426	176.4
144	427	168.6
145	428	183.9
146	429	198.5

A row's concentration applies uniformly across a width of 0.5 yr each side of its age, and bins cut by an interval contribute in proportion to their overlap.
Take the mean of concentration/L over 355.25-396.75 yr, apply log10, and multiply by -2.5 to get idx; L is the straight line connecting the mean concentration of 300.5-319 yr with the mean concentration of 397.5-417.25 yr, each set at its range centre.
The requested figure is 0.15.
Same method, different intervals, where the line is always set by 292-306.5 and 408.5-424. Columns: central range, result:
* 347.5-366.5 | 0.216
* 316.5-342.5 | 0.157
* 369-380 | 0.098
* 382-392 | 0.073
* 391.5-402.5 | 0.030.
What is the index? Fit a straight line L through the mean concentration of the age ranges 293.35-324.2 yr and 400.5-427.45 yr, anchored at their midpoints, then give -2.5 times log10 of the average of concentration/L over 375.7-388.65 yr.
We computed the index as 0.02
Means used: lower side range 292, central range 246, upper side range 232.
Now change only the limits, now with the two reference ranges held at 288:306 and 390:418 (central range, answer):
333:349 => 0.23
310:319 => 0.05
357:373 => 0.20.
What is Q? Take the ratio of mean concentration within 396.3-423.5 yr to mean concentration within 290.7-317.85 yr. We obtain 0.83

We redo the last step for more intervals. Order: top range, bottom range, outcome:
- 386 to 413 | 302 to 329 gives 0.87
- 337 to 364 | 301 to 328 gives 0.78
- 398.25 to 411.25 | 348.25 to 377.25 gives 1.12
